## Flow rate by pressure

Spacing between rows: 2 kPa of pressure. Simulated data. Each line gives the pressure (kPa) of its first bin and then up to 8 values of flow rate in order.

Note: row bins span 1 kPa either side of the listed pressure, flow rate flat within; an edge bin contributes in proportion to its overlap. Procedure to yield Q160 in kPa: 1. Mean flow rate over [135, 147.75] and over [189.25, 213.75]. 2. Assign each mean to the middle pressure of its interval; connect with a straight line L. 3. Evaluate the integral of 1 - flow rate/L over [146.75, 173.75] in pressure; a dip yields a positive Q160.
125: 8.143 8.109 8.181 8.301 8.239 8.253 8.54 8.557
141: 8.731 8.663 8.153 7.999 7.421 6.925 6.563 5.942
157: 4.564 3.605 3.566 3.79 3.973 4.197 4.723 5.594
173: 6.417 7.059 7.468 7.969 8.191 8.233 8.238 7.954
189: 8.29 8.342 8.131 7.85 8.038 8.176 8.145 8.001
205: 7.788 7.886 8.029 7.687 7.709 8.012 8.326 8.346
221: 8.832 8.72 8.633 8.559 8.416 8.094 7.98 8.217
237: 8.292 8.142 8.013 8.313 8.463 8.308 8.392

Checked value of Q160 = 9.8 kPa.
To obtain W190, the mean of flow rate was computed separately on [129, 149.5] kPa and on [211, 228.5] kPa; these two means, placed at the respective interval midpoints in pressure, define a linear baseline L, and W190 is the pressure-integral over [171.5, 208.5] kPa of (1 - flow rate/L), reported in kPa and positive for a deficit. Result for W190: 2.1 kPa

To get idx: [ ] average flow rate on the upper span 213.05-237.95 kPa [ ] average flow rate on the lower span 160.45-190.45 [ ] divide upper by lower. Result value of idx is 1.3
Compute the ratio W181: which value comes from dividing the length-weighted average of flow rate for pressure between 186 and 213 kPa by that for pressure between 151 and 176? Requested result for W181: 1.58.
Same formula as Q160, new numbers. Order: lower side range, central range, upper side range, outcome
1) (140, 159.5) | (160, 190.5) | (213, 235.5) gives 4.3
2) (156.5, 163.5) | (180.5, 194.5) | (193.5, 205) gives -3.0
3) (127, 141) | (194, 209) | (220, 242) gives 0.7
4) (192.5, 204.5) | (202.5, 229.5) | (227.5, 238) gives -0.3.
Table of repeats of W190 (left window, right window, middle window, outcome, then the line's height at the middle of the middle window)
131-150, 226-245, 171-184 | 1.35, 8.27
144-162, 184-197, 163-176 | 3.35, 6.98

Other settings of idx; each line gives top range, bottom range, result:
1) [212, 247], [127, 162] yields 1.15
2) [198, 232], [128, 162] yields 1.14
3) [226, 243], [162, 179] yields 1.48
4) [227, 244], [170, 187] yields 1.10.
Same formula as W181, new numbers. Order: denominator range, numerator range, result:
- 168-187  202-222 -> 1.13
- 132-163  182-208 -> 1.16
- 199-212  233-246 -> 1.03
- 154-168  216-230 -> 2.02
